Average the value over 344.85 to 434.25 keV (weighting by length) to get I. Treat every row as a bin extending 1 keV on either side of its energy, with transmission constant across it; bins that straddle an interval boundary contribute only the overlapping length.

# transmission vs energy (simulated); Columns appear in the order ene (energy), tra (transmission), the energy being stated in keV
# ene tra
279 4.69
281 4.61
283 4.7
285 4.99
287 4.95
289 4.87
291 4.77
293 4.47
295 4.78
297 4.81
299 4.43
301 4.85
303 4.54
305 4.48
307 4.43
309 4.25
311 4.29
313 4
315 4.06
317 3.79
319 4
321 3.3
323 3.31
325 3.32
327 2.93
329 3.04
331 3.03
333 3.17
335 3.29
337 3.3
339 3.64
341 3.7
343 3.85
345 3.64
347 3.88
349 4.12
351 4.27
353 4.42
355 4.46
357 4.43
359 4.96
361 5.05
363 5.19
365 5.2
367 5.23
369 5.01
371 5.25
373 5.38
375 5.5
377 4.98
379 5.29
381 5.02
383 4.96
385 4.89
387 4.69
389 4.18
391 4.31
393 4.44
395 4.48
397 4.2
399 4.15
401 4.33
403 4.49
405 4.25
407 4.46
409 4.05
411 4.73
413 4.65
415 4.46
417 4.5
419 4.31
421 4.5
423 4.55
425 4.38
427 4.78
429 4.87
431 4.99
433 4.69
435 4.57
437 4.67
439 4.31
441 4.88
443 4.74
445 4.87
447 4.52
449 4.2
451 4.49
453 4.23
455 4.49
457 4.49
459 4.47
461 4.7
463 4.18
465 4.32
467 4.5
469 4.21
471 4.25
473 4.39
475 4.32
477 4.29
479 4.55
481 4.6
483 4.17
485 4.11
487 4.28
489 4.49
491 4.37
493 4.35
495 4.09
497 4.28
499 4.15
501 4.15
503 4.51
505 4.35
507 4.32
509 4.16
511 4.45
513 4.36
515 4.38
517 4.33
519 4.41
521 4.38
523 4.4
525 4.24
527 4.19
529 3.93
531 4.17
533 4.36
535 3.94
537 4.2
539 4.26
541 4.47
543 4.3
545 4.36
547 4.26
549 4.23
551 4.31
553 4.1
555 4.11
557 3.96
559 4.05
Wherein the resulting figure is 4.64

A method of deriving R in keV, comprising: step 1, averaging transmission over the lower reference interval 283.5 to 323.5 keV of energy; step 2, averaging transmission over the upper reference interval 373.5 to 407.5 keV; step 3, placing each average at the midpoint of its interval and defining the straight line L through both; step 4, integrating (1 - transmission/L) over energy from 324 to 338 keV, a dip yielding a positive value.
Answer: 4.1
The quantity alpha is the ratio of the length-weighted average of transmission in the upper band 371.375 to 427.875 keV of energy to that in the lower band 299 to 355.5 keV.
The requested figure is 1.20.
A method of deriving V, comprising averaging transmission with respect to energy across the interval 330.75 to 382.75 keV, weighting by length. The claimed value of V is 4.46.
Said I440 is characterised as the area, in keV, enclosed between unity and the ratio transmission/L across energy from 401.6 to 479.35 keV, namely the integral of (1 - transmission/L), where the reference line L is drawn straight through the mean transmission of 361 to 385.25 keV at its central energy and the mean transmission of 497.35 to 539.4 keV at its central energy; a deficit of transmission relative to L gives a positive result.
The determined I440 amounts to 4.1 keV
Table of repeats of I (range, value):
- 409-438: 4.6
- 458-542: 4.31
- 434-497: 4.42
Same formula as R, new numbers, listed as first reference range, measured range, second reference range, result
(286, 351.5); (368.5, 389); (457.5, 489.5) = -4.6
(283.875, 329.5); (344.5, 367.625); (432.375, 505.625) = -1.6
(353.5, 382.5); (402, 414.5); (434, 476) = 0.9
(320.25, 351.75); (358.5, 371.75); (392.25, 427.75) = -4.4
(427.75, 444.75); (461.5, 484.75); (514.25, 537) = 0.9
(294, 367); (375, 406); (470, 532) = -3.4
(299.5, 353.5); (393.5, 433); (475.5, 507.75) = -4.0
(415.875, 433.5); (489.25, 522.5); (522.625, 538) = -0.4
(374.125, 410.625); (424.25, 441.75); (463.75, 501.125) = -0.9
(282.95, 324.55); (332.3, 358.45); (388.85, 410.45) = 2.8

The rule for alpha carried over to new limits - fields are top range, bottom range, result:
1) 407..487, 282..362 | 1.09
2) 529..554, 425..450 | 0.91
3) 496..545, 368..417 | 0.92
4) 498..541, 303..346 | 1.16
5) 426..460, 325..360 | 1.22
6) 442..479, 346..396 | 0.93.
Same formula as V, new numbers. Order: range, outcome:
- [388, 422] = 4.38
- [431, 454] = 4.58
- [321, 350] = 3.44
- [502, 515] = 4.36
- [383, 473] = 4.49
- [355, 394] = 4.93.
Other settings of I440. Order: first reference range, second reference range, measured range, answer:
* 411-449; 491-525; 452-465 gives 0.3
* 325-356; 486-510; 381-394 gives -2.6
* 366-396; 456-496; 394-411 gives 1.6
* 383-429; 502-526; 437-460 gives -0.5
